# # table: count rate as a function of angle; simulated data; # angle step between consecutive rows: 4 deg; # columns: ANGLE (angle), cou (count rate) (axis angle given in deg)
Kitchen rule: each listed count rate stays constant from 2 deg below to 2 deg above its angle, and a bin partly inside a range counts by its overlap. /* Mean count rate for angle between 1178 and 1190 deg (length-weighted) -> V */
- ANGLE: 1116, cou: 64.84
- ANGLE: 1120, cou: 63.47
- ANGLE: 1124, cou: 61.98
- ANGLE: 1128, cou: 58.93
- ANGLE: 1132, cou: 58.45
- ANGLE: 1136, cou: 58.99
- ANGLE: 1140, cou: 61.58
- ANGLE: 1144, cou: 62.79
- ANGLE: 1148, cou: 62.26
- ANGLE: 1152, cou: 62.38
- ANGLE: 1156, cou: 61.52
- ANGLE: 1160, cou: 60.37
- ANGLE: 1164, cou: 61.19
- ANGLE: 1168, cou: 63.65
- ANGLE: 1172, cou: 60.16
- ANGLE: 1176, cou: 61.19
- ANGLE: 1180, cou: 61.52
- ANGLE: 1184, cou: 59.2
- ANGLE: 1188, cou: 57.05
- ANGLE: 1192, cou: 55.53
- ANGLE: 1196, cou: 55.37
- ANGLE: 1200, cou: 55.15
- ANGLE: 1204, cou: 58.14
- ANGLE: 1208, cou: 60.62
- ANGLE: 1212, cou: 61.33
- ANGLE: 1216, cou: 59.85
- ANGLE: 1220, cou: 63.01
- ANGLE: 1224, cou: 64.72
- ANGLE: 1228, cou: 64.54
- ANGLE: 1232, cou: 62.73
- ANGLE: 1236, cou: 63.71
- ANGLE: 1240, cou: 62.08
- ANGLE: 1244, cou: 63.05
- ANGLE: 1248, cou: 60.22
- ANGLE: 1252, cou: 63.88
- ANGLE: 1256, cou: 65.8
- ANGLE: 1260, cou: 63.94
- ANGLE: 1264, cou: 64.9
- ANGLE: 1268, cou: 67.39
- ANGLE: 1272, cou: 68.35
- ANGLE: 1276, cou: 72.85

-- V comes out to 59.3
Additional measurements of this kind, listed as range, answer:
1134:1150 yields 61.4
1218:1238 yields 63.7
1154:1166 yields 61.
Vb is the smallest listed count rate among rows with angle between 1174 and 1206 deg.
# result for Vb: 55.15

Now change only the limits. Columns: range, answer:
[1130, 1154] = 58.45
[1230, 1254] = 60.22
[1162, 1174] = 60.16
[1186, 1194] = 55.53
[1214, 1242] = 59.85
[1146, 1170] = 60.37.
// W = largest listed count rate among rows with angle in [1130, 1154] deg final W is 62.79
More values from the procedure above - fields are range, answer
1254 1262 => 65.8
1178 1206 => 61.52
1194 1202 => 55.37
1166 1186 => 63.65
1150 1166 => 62.38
